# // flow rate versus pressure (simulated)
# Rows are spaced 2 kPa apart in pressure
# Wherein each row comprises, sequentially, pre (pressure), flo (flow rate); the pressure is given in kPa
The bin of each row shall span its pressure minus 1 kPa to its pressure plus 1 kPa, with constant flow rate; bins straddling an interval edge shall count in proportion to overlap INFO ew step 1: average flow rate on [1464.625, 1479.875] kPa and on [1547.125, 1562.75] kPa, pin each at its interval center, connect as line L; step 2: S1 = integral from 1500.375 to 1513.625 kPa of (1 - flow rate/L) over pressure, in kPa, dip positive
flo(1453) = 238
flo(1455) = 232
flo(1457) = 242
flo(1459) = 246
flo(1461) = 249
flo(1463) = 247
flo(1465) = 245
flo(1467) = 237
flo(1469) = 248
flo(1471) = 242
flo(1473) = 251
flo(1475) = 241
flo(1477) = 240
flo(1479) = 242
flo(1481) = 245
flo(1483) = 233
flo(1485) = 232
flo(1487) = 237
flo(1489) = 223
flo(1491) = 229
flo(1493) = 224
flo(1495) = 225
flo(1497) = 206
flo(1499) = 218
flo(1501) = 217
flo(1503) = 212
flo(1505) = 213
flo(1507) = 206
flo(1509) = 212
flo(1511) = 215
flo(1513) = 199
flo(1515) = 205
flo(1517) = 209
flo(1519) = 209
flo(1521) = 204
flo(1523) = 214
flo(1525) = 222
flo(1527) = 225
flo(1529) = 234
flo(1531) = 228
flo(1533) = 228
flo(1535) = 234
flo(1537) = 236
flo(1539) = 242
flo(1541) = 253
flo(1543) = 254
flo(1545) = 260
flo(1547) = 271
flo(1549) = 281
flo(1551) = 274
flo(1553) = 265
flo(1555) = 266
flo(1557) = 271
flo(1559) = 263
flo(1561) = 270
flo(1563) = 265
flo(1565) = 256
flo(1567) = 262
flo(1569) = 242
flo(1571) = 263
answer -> 2.3 kPa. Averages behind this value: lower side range 243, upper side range 270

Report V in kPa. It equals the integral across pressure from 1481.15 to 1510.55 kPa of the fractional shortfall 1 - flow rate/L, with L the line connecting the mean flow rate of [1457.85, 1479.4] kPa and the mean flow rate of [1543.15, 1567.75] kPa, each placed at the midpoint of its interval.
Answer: 3.53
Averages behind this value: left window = 244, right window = 267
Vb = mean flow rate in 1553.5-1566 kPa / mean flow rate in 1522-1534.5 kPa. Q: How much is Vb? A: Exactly 1.18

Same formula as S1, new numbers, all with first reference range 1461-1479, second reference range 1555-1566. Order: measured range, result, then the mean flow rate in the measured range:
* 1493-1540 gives 6.79 kPa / 218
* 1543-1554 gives -0.27 kPa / 269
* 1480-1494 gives 0.91 kPa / 232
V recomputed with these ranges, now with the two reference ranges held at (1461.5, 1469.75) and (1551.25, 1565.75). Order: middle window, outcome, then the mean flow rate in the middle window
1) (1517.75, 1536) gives 2.6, 222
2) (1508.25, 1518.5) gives 1.9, 208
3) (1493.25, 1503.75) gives 1.5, 216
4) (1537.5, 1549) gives 0.2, 257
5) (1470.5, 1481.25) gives 0.1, 243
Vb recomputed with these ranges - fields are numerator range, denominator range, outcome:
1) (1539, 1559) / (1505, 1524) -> 1.27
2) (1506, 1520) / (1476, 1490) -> 0.88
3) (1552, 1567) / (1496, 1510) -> 1.25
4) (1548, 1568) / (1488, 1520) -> 1.25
